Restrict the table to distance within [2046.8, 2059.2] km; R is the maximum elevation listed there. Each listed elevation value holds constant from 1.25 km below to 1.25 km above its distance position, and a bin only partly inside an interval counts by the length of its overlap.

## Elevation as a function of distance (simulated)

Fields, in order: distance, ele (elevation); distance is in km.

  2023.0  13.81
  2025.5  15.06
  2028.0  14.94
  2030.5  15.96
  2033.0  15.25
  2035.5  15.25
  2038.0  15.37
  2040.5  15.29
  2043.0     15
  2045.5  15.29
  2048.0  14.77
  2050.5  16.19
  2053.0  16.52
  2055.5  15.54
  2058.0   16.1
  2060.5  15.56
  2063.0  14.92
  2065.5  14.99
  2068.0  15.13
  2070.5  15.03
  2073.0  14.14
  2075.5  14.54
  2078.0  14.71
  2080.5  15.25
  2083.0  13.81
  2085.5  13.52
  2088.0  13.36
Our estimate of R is 16.52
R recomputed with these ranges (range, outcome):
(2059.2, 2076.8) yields 15.56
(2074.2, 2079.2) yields 14.71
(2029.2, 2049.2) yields 15.96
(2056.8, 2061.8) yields 16.1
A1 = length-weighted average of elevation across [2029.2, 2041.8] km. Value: 15.4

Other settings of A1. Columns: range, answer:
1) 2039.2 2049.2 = 15.1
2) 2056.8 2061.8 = 15.8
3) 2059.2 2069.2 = 15.2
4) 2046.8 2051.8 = 15.5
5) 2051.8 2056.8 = 16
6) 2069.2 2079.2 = 14.6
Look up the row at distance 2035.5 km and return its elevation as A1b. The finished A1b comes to 15.25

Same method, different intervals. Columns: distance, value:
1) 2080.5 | 15.25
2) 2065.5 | 14.99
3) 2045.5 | 15.29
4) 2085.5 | 13.52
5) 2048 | 14.77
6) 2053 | 16.52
